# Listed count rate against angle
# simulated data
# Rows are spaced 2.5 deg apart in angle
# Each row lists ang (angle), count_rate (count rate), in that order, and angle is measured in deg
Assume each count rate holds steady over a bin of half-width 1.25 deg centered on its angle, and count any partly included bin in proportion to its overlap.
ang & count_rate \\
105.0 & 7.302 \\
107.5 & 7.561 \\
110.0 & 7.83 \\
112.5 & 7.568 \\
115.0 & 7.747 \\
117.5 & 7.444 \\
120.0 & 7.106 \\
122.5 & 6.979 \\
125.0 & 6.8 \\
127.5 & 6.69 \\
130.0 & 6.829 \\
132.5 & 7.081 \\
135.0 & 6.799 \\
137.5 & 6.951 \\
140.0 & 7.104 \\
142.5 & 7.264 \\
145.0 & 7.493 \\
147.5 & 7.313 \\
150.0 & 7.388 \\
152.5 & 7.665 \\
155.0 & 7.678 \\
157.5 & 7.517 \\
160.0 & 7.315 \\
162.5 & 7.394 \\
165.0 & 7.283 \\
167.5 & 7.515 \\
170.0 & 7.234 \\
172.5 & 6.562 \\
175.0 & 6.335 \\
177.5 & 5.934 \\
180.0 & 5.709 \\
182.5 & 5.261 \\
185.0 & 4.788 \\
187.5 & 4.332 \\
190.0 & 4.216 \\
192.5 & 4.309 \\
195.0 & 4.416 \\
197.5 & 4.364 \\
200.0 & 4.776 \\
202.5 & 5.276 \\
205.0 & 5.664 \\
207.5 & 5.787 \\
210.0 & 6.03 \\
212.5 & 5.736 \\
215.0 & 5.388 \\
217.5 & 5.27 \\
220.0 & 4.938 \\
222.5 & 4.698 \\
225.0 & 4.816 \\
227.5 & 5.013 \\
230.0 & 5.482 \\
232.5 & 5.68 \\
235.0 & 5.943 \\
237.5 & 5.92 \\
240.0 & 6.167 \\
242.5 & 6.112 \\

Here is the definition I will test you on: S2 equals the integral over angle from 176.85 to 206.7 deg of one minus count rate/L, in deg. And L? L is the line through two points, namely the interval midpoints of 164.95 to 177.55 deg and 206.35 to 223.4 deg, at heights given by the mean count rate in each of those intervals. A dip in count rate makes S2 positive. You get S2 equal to 6.1 deg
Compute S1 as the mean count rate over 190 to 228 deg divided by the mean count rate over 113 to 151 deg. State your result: 0.71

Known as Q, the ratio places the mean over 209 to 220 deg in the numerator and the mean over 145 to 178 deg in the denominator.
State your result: 0.77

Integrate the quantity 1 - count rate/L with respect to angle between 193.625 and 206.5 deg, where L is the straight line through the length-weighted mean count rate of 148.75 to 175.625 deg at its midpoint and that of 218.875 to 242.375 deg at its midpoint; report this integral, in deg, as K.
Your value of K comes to 2.8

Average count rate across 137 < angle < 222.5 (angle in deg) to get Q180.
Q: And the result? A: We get 6.1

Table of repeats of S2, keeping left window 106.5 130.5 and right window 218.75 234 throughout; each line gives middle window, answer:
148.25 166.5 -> -2.72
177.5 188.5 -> 1.56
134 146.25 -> -0.53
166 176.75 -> -1.14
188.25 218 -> 2.53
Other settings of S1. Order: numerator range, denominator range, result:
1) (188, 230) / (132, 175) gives 0.70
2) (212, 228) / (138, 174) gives 0.70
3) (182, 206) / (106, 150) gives 0.65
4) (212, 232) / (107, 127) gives 0.70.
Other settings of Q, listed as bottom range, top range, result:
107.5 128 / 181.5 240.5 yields 0.71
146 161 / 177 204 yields 0.65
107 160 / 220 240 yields 0.74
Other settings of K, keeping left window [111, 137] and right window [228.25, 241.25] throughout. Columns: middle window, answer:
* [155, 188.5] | 0.51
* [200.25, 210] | 0.95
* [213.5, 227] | 2.13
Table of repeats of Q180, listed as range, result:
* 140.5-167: 7.42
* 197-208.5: 5.21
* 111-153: 7.18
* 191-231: 5.11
